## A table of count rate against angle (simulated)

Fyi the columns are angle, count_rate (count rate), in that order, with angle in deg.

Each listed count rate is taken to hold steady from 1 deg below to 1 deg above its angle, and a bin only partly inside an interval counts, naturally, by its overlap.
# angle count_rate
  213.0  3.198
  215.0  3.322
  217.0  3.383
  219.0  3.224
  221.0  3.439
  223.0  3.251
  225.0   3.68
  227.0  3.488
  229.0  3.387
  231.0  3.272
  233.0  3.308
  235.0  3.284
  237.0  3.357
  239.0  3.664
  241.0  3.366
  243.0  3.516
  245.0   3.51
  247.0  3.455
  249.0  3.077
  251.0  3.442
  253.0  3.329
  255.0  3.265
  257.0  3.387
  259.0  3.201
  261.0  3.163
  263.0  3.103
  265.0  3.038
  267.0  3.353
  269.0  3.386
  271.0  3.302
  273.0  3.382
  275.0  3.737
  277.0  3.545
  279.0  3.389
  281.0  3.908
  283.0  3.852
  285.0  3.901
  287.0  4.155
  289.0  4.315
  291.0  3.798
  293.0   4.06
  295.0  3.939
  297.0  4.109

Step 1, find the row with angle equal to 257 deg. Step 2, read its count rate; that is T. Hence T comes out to 3.387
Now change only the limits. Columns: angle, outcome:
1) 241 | 3.366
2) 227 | 3.488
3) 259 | 3.201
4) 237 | 3.357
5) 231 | 3.272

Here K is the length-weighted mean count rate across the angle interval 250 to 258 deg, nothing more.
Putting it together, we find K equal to 3.36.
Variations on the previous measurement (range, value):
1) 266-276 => 3.43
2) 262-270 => 3.22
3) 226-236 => 3.35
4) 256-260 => 3.29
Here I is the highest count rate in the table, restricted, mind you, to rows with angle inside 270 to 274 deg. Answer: 3.382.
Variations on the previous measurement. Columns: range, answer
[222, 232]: 3.68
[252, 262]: 3.387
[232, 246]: 3.664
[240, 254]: 3.516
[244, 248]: 3.51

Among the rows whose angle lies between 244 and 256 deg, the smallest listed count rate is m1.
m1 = 3.077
